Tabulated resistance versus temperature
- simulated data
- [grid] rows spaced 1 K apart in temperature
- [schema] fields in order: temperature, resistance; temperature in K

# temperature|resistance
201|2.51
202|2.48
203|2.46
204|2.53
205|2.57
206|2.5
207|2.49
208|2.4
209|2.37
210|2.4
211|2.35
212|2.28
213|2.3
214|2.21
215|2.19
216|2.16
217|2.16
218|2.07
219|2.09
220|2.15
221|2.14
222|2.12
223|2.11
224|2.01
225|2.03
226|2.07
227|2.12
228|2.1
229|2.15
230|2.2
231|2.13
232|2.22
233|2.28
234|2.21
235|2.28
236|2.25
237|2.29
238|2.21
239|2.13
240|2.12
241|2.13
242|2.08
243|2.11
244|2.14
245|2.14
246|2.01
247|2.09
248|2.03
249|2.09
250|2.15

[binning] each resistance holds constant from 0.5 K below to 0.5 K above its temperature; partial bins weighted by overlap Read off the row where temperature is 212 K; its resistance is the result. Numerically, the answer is 2.28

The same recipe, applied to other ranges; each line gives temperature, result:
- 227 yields 2.12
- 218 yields 2.07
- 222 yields 2.12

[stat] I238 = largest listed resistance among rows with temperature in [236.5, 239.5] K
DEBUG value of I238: 2.29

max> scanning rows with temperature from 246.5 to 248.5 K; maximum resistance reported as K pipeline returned 2.09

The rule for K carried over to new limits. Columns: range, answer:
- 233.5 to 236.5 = 2.28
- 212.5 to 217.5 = 2.3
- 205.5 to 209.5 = 2.5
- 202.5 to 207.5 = 2.57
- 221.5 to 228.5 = 2.12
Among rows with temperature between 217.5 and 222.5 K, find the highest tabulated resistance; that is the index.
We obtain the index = 2.15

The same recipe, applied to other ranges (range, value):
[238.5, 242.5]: 2.13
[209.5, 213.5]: 2.4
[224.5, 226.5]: 2.07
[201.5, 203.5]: 2.48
